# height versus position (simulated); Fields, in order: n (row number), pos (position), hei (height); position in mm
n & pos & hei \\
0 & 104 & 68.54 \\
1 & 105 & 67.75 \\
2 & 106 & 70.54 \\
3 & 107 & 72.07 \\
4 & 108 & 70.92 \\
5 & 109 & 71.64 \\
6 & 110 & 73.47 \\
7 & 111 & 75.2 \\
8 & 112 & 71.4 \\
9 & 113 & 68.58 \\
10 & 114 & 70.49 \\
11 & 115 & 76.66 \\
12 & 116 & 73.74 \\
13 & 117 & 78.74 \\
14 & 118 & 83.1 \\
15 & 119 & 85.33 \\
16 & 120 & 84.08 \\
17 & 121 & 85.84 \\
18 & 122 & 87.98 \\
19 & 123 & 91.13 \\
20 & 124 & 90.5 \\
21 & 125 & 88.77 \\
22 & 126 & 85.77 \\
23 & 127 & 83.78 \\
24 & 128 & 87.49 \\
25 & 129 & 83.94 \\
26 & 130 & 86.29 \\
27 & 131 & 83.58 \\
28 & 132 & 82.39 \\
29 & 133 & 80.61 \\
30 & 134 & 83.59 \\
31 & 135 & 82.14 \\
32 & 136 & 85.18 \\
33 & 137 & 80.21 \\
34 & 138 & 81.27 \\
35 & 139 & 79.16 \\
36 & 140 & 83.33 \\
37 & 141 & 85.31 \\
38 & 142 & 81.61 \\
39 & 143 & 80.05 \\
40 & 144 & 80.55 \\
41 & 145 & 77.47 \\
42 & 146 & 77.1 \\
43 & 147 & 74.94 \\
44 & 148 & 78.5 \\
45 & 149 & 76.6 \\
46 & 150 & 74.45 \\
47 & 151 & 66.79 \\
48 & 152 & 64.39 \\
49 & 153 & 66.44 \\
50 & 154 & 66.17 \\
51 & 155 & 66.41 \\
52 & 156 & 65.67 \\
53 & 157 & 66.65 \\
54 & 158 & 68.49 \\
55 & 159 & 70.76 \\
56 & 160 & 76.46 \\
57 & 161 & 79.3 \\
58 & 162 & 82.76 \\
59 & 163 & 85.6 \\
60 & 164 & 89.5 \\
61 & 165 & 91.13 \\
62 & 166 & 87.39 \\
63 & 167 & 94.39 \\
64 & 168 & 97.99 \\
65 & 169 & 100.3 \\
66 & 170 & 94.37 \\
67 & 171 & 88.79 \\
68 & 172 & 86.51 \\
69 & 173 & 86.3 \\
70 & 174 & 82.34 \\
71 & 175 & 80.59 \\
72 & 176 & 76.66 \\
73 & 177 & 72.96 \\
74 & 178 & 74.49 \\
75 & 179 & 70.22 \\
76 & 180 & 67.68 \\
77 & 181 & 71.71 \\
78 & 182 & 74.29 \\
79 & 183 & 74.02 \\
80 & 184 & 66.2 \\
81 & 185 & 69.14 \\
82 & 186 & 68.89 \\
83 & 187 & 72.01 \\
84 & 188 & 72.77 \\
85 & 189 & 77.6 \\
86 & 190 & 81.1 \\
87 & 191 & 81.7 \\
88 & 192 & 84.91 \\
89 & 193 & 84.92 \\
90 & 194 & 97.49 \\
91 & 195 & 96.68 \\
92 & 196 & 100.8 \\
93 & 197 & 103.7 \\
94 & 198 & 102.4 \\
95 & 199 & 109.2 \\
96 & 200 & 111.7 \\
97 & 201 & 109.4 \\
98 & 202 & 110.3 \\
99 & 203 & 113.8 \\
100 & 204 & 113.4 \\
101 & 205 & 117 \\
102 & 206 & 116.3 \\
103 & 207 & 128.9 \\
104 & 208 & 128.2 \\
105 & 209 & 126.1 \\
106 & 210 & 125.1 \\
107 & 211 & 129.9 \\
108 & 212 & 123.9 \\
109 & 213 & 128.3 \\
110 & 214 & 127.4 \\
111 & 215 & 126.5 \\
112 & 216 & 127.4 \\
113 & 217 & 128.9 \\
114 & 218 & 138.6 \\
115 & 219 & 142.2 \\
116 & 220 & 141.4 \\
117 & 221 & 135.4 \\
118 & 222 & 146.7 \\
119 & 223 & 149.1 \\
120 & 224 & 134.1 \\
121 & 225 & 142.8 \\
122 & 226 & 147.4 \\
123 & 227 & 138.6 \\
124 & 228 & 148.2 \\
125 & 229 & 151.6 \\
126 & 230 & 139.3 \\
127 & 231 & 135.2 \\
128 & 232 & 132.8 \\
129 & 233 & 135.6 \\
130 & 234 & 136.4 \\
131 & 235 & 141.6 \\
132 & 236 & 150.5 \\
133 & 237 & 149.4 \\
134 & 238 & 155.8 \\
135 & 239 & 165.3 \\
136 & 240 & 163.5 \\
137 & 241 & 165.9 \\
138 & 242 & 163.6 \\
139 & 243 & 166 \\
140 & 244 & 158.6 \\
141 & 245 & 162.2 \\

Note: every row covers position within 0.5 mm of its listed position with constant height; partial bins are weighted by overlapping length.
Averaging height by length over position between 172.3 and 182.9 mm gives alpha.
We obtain 75.9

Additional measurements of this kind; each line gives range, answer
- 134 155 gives 77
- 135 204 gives 82.5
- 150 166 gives 74.2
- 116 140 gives 84.1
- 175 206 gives 87.9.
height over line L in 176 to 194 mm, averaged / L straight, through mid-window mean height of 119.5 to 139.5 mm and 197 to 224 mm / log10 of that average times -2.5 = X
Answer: 0.44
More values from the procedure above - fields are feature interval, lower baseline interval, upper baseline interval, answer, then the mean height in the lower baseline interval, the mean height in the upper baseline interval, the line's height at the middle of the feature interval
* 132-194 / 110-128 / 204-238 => 0.30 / 81.2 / 135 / 105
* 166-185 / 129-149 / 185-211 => 0.15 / 81.2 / 101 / 93.6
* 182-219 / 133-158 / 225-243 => 0.17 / 75.9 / 149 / 121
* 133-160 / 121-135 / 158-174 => 0.14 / 85.7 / 86.7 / 86.2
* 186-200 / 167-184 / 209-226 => 0.16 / 81.1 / 134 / 103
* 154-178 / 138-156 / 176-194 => -0.09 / 75.2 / 75.1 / 75.1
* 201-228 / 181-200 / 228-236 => -0.12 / 84.7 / 140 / 117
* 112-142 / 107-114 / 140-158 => -0.14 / 71.8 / 73.6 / 72.6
